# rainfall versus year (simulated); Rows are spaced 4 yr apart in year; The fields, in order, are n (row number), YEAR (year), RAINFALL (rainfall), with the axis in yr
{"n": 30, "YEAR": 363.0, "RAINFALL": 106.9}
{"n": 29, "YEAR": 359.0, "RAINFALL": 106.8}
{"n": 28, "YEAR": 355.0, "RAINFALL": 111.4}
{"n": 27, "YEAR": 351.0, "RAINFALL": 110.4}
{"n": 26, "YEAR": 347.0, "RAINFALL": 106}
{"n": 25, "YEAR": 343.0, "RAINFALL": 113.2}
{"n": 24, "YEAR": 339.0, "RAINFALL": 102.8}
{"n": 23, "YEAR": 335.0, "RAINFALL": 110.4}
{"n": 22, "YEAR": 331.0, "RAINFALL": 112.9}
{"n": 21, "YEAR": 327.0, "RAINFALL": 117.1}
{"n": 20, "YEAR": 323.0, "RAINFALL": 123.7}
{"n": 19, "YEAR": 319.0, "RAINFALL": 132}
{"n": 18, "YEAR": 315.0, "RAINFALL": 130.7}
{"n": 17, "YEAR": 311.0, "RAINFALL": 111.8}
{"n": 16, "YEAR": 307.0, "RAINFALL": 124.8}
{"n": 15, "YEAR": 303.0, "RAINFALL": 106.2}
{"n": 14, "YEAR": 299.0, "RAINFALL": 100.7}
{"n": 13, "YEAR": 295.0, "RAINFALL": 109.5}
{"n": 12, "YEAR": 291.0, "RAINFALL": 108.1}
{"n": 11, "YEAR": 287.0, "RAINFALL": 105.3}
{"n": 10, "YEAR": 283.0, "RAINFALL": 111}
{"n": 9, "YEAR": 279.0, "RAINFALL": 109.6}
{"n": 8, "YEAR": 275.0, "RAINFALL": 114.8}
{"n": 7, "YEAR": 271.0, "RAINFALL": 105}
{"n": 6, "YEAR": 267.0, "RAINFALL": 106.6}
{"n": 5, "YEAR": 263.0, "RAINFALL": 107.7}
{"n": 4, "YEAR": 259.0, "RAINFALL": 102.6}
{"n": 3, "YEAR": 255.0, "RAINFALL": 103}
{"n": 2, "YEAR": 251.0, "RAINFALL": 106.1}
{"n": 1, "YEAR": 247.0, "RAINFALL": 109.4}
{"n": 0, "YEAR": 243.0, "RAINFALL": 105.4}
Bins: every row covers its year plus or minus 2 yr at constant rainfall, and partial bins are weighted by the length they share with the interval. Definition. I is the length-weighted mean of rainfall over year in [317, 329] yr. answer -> 124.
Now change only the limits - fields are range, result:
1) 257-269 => 106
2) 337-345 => 108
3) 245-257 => 106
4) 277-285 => 110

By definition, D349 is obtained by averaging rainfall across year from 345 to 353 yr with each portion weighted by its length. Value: 108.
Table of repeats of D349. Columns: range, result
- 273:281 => 112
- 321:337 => 116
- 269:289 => 109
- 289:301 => 106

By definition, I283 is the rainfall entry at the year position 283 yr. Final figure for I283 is 111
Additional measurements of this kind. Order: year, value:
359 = 106.8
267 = 106.6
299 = 100.7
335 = 110.4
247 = 109.4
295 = 109.5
